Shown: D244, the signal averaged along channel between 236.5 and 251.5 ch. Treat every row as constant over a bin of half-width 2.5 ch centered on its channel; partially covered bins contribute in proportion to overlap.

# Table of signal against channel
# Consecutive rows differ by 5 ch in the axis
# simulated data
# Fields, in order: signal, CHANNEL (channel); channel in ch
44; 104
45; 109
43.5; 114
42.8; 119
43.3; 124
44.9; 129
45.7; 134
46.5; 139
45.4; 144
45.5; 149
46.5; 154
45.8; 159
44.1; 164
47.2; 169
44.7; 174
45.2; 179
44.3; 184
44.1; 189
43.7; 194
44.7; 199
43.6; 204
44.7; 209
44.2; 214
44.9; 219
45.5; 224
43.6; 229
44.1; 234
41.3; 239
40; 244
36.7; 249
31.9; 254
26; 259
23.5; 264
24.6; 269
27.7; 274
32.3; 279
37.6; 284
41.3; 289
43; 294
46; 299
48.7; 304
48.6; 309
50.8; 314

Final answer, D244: 39.3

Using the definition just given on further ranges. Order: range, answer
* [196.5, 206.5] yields 44.1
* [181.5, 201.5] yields 44.2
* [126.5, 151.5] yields 45.6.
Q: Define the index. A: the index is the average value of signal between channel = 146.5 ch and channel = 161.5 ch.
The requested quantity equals 45.9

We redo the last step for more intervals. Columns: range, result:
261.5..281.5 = 27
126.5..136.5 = 45.3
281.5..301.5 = 42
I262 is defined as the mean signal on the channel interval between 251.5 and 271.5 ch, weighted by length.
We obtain 26.5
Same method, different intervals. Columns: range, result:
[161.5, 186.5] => 45.1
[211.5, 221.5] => 44.5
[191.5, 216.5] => 44.2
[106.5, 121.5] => 43.8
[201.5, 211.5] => 44.1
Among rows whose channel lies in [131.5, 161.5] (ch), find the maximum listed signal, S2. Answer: 46.5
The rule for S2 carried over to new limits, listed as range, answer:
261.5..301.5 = 46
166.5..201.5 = 47.2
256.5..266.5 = 26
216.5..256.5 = 45.5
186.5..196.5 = 44.1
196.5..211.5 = 44.7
